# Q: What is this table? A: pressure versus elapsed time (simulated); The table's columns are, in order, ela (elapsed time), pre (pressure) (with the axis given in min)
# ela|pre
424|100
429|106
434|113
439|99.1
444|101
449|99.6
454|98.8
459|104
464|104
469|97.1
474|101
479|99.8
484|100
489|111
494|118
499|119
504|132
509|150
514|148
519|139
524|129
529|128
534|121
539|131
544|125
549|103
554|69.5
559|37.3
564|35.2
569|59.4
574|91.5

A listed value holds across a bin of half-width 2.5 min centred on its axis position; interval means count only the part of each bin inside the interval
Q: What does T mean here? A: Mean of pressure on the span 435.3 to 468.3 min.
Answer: 101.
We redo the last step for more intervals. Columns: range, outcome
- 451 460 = 101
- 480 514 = 123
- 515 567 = 103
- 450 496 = 103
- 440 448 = 100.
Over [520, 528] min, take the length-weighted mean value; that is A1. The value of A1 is 131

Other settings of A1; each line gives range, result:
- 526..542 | 127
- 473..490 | 102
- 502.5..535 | 136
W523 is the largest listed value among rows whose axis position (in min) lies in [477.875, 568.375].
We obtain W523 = 150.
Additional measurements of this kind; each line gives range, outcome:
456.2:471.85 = 104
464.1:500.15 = 119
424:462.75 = 113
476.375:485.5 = 100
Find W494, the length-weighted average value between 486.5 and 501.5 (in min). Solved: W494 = 116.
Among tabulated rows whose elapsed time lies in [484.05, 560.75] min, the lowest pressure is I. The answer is 37.3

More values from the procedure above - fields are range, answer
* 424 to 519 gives 97.1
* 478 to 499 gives 99.8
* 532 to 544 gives 121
